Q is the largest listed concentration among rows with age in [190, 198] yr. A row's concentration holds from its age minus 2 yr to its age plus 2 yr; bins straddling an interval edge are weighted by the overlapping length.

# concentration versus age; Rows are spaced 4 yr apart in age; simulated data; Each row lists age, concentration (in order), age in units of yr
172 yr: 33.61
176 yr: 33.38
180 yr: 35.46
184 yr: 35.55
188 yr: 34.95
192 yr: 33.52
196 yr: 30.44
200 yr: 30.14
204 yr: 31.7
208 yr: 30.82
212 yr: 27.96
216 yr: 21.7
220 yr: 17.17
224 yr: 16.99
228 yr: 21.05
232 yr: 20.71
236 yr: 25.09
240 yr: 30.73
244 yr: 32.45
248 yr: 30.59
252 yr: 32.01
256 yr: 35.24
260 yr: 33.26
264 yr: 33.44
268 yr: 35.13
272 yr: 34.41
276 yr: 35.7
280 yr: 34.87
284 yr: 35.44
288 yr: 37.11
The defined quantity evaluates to 33.52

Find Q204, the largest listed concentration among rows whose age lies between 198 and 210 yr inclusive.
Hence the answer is 31.7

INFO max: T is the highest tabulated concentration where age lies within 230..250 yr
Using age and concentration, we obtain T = 32.45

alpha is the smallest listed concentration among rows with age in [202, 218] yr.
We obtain 21.7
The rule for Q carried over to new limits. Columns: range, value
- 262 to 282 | 35.7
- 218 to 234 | 21.05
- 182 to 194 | 35.55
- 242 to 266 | 35.24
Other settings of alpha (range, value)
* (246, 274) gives 30.59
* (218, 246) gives 16.99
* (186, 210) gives 30.14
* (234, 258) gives 25.09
